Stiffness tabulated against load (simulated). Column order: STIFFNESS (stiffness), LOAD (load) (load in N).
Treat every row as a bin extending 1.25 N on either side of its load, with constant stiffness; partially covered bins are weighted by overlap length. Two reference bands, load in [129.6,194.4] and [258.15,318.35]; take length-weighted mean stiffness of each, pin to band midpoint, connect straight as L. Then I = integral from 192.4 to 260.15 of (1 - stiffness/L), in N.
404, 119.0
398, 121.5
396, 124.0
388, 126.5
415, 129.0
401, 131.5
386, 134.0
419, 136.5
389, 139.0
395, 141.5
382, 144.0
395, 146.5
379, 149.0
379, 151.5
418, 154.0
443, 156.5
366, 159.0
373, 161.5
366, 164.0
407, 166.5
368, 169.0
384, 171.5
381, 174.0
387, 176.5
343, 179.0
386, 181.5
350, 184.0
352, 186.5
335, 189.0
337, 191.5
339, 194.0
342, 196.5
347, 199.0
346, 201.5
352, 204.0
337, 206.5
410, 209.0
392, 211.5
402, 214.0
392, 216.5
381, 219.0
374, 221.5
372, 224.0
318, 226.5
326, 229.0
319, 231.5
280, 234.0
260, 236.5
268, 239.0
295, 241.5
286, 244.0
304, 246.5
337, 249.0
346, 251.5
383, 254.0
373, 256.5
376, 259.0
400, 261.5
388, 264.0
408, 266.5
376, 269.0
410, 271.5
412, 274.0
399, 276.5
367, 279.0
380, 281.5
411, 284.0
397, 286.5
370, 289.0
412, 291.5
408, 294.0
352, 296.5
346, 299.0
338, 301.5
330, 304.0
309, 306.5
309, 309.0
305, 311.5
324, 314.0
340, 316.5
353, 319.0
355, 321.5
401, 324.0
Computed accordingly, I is 5.8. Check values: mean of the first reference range 380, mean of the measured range 343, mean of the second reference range 369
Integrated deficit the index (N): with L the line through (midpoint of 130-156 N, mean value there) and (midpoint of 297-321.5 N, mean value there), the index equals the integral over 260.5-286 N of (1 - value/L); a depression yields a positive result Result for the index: -3.75 N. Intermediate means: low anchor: 396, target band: 395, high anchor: 330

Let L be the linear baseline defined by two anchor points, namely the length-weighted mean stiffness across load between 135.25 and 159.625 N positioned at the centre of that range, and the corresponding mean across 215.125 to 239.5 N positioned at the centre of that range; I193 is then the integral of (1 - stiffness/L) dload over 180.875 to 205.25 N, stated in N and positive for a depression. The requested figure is 0.8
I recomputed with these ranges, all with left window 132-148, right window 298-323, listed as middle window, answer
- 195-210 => 0.68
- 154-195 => 1.12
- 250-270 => -1.76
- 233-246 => 2.85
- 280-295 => -2.46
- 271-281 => -1.47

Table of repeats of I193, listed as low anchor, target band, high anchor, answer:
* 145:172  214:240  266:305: 3.5 N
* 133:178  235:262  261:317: 3.4 N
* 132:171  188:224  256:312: 1.9 N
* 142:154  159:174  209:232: 0.2 N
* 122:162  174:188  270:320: 0.8 N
